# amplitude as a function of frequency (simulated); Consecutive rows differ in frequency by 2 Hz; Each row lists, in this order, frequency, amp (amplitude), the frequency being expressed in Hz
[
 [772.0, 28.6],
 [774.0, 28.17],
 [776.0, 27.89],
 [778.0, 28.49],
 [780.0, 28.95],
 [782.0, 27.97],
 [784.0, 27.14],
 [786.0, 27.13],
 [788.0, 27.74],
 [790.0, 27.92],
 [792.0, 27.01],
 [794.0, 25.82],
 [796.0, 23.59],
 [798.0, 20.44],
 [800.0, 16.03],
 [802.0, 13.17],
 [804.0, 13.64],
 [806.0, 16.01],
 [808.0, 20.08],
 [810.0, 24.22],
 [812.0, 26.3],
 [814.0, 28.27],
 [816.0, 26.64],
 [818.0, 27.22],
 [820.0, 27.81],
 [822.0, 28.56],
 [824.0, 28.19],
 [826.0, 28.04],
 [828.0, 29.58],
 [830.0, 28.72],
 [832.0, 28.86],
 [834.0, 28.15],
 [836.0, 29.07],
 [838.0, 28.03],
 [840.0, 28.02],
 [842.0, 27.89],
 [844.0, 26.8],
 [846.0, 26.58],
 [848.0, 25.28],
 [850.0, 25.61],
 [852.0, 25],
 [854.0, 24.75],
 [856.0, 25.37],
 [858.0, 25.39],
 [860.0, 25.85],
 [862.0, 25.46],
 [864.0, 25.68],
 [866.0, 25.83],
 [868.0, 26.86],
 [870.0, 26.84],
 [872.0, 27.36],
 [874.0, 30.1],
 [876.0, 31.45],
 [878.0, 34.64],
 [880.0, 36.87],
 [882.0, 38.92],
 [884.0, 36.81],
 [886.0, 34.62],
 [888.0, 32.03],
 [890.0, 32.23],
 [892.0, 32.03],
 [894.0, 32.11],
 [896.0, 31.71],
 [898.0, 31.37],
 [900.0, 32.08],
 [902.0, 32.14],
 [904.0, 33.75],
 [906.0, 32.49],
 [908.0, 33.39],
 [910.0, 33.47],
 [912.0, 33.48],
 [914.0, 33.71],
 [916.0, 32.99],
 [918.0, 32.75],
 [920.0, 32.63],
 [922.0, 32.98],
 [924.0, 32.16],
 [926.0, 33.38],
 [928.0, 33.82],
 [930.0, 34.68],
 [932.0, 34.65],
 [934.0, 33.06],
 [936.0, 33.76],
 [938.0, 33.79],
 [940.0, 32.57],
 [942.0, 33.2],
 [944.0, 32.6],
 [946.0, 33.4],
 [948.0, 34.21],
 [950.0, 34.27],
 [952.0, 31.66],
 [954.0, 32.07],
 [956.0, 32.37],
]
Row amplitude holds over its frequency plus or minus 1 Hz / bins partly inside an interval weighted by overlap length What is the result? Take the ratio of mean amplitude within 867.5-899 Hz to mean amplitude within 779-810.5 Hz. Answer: 1.41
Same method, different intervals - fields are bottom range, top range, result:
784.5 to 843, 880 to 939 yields 1.32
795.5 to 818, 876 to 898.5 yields 1.61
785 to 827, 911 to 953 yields 1.39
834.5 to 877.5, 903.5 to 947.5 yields 1.24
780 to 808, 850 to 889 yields 1.29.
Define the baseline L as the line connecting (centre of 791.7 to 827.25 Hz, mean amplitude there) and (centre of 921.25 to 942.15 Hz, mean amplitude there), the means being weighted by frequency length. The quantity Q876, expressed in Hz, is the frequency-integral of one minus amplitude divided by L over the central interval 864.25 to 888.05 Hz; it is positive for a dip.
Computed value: -2.2 Hz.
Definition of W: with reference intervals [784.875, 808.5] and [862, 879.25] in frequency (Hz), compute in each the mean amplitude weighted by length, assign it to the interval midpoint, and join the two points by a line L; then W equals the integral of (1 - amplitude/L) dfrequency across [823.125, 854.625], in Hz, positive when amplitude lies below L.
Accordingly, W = -2.4 Hz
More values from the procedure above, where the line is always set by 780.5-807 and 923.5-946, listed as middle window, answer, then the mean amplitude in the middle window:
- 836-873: 1.3 Hz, 26.3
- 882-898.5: -1.8 Hz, 33.3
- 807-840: -3.1 Hz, 27.4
